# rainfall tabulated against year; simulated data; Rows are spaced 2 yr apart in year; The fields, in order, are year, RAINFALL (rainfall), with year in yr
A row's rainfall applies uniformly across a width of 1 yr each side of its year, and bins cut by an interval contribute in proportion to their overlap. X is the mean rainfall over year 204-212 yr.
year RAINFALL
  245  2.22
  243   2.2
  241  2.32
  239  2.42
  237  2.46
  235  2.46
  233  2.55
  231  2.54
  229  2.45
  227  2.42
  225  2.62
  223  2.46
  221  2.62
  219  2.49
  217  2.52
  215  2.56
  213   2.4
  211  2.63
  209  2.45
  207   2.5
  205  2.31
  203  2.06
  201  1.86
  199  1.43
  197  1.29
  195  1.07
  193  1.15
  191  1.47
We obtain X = 2.47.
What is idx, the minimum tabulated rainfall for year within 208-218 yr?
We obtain 2.4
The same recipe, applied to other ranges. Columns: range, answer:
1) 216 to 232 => 2.42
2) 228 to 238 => 2.45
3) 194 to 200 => 1.07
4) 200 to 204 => 1.86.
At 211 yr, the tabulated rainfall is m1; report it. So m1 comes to 2.63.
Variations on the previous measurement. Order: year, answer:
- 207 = 2.5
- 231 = 2.54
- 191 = 1.47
